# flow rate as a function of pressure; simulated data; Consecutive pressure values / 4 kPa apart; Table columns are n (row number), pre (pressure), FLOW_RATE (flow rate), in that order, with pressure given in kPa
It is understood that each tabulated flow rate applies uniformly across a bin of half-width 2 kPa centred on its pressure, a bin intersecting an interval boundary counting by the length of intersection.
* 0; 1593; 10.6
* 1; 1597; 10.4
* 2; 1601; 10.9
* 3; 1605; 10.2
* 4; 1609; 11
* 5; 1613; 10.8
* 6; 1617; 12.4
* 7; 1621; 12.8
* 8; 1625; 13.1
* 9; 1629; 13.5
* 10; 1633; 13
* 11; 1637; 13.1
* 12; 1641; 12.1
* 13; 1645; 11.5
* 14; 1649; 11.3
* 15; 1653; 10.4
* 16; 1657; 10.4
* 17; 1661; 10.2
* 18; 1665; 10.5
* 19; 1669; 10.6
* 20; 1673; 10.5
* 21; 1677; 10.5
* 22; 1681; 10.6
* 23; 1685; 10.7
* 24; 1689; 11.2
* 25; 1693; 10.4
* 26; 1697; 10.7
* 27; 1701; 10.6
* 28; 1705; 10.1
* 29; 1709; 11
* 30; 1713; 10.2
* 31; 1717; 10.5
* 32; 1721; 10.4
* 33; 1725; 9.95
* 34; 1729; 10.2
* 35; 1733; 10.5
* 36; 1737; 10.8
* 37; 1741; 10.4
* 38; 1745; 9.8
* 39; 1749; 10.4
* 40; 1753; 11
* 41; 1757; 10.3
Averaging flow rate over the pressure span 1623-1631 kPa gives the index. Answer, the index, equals 13.3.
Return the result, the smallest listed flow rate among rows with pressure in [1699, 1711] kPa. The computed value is 10.1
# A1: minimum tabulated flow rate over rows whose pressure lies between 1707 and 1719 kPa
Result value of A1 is 10.2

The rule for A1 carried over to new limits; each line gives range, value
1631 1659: 10.4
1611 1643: 10.8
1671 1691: 10.5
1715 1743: 9.95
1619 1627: 12.8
